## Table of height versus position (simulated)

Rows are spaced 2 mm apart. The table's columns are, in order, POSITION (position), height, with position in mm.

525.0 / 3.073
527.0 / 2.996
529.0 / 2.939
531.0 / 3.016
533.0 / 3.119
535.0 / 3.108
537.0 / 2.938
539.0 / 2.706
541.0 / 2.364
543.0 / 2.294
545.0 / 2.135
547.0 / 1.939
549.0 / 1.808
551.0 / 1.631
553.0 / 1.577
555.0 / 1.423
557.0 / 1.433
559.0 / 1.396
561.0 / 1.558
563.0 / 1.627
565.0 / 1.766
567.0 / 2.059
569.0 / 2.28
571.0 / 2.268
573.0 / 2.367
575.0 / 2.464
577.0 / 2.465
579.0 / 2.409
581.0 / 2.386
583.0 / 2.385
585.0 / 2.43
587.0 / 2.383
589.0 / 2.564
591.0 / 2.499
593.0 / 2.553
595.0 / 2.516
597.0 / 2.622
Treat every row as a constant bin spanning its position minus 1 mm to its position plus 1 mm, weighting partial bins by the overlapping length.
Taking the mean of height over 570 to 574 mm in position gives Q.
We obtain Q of 2.32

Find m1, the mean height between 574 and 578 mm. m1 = 2.46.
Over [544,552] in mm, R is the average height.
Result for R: 1.88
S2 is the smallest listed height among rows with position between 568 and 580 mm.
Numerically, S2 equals 2.268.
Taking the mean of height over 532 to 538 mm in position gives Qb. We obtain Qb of 3.06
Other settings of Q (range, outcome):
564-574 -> 2.15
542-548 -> 2.12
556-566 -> 1.56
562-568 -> 1.82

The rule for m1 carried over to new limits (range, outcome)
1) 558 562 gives 1.48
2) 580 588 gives 2.4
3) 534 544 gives 2.68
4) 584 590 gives 2.46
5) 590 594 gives 2.53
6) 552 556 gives 1.5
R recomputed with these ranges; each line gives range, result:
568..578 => 2.37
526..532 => 2.98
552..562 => 1.48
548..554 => 1.67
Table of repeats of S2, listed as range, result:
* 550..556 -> 1.423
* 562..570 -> 1.627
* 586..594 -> 2.383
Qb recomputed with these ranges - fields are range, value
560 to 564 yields 1.59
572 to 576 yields 2.42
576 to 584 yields 2.41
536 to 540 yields 2.82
